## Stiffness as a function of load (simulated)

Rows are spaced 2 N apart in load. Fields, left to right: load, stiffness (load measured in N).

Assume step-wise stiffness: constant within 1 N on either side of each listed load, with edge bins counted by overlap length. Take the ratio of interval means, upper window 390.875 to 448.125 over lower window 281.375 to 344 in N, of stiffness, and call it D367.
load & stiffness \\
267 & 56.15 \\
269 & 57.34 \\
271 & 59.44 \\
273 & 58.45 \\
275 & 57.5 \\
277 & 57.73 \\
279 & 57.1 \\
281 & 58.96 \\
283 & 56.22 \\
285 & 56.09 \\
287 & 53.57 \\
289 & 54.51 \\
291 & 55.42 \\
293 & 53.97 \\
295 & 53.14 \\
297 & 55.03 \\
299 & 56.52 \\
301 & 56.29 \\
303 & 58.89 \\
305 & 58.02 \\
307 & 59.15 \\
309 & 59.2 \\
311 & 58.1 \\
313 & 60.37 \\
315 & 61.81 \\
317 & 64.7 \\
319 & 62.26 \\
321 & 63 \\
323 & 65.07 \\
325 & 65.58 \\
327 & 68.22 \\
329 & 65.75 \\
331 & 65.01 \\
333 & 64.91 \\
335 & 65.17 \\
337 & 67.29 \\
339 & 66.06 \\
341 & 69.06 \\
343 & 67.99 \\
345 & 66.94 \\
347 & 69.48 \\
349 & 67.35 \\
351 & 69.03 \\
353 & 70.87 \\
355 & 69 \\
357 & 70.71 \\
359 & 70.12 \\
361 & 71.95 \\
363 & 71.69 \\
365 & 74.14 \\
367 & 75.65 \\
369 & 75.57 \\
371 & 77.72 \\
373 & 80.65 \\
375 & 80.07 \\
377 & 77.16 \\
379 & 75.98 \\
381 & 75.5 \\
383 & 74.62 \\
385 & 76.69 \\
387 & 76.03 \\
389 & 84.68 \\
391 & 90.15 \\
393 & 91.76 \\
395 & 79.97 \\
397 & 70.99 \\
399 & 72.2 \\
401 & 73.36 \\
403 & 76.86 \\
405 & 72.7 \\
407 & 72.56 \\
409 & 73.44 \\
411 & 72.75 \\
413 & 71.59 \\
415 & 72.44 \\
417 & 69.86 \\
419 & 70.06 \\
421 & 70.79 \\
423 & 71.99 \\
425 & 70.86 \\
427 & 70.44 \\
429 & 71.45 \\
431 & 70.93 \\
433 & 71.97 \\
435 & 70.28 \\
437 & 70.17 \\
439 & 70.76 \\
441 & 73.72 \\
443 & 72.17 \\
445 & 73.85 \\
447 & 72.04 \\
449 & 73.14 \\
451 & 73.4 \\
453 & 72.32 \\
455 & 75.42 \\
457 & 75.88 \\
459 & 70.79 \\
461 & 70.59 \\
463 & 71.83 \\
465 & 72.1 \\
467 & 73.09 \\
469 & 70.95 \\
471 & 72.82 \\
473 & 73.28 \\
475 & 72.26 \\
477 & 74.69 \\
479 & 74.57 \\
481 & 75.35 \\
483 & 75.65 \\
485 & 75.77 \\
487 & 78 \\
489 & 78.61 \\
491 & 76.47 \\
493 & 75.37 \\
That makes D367 1.20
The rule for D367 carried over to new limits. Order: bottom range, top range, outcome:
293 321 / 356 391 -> 1.30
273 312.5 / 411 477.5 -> 1.27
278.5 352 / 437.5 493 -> 1.20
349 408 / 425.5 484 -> 0.96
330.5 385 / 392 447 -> 1.02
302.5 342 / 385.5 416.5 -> 1.21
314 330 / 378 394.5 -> 1.25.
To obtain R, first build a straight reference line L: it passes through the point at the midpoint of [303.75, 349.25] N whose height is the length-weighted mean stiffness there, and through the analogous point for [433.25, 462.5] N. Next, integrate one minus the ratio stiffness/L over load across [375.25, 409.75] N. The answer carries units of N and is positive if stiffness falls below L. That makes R -4.4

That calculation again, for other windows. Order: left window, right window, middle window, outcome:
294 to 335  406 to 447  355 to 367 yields -1.2 N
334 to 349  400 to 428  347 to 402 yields -4.7 N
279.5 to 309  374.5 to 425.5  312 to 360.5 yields -2.0 N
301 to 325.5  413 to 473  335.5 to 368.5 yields -2.8 N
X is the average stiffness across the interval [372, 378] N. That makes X 79.3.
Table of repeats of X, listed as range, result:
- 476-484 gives 75.1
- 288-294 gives 54.6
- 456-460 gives 73.3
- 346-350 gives 68.4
